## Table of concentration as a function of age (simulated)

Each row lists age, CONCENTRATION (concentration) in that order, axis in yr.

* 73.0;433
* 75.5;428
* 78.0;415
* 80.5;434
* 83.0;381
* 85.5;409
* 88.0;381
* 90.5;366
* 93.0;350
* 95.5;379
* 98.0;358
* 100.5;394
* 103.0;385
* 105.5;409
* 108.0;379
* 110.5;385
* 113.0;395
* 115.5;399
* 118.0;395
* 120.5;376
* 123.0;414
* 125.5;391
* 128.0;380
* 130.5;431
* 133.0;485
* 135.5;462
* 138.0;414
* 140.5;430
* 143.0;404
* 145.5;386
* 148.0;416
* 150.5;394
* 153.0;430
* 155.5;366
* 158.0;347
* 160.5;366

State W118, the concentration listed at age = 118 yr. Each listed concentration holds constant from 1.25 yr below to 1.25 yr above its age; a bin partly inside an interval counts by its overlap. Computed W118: 395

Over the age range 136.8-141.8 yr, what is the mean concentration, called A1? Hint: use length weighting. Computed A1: 422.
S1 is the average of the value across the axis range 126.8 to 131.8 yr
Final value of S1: 407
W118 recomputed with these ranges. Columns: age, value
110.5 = 385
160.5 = 366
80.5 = 434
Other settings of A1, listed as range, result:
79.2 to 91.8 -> 394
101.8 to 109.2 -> 391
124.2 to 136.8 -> 430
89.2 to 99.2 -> 363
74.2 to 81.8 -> 425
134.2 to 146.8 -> 419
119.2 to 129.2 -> 390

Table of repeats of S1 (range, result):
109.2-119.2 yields 393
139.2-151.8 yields 406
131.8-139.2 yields 454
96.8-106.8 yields 387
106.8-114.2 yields 386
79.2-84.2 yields 408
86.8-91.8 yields 373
